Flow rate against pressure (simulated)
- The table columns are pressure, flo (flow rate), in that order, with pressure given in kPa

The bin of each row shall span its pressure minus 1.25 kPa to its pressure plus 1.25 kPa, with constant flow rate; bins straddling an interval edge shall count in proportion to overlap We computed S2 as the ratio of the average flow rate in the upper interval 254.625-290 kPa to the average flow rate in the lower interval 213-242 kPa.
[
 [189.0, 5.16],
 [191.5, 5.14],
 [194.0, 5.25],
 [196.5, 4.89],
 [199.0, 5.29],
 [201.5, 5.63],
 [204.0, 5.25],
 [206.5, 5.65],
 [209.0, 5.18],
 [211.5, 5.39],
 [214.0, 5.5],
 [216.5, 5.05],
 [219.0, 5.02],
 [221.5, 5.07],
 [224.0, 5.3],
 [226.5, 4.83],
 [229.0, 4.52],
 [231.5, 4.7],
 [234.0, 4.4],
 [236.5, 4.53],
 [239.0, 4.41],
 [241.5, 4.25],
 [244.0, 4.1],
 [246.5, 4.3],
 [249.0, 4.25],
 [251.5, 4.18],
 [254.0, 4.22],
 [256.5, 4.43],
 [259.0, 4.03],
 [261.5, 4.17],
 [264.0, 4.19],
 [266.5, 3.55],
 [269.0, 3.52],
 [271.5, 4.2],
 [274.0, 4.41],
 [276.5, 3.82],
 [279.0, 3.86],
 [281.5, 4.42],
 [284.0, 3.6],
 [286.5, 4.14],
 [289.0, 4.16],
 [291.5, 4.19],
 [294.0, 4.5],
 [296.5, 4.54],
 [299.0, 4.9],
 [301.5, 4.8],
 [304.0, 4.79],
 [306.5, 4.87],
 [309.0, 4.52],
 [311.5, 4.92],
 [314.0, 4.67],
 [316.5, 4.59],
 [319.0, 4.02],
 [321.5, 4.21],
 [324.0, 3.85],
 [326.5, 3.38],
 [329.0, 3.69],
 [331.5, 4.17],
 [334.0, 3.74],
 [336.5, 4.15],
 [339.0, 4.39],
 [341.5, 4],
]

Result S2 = 0.8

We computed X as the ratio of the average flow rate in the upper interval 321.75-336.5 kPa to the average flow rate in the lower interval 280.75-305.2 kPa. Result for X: 0.9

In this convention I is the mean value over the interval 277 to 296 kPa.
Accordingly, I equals 4.13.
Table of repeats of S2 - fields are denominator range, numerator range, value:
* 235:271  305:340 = 1.02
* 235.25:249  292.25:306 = 1.09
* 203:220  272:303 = 0.81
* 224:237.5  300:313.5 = 1.02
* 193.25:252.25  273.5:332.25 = 0.88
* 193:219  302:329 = 0.82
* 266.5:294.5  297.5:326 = 1.12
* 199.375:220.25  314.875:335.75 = 0.75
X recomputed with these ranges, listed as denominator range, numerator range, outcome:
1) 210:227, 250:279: 0.78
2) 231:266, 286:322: 1.06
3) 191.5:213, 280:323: 0.84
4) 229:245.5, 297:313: 1.09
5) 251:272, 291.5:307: 1.16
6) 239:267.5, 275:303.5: 1.03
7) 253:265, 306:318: 1.11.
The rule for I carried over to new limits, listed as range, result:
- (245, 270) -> 4.09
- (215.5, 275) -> 4.4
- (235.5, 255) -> 4.28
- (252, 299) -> 4.13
